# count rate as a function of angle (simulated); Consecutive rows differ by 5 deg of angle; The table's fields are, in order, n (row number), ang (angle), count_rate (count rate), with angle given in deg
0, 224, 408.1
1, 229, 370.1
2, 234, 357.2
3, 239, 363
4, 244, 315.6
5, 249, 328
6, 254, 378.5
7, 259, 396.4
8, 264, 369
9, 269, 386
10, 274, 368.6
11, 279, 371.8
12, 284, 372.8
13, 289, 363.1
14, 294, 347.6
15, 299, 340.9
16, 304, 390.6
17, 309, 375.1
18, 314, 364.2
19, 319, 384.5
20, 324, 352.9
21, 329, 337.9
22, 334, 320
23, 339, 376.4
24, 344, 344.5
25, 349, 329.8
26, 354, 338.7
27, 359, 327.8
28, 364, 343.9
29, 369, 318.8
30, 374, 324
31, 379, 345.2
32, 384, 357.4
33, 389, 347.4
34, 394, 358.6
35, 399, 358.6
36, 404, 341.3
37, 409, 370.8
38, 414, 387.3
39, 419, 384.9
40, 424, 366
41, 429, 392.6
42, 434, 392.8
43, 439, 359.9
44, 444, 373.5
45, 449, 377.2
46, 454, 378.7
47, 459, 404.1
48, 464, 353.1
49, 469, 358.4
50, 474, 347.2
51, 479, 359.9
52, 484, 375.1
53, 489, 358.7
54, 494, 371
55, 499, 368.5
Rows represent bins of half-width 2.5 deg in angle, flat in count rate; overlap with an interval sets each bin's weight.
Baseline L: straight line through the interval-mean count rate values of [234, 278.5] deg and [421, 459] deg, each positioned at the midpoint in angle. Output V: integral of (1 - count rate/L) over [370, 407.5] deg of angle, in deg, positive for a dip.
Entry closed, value 2.8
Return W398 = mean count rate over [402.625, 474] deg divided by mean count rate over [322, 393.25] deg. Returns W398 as 1.10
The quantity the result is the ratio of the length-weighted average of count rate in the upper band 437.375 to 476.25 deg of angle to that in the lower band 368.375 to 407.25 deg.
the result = 1.1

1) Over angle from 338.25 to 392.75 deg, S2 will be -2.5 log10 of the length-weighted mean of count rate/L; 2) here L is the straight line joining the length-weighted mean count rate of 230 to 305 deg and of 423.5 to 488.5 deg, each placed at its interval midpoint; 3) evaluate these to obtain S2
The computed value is 0.08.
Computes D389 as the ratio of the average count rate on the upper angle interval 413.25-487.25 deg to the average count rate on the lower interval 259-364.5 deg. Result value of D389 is 1.04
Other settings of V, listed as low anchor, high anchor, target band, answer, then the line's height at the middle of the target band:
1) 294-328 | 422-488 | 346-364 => 1.63 deg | 367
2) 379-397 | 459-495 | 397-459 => -2.99 deg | 358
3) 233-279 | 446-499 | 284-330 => 0.14 deg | 364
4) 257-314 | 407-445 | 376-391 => 1.08 deg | 376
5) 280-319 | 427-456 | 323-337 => 1.23 deg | 369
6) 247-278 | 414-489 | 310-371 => 4.33 deg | 372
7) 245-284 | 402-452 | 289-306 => 0.51 deg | 370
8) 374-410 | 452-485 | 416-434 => -1.23 deg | 358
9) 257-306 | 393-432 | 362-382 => 2.01 deg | 371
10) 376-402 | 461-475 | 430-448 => -1.15 deg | 354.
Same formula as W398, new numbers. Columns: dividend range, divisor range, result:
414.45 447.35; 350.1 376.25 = 1.15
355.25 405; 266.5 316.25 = 0.93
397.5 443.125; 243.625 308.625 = 1.02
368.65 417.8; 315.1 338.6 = 1.00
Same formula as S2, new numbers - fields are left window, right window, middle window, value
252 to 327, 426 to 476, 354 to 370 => 0.122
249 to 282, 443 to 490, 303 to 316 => -0.007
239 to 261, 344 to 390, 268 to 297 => -0.052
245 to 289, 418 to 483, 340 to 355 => 0.089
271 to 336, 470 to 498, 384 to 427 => -0.007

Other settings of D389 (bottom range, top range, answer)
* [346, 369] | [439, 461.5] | 1.14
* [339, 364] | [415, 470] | 1.11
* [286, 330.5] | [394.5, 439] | 1.03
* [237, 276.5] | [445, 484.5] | 1.02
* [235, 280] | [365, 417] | 0.97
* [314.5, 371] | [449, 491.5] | 1.07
